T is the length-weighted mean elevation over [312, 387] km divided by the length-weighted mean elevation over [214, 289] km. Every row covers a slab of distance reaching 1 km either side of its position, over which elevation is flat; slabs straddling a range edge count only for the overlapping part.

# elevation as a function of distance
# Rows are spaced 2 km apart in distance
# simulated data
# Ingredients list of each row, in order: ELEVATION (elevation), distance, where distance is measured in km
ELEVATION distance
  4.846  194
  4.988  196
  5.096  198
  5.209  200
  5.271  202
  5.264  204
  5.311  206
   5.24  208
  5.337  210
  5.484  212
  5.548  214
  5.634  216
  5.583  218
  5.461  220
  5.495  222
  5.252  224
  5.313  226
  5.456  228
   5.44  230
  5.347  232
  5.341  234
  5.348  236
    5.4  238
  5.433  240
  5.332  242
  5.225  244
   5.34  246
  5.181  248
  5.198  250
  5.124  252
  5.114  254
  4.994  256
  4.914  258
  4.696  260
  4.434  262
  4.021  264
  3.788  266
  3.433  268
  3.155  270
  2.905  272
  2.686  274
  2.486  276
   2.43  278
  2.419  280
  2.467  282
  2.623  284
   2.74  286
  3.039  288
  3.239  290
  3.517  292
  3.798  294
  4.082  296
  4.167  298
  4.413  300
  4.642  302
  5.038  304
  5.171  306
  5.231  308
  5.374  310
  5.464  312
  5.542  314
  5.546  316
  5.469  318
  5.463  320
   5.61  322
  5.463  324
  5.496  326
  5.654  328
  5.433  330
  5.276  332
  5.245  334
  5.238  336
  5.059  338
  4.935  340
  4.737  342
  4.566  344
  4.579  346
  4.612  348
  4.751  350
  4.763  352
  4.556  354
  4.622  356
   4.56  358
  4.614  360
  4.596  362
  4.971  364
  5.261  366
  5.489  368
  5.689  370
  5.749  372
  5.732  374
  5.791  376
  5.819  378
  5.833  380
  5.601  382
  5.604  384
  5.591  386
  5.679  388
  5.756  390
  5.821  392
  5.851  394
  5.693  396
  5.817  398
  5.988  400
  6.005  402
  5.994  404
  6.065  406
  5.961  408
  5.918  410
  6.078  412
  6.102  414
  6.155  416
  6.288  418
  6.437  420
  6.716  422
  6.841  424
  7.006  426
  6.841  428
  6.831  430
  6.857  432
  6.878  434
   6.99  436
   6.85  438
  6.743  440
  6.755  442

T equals 1.17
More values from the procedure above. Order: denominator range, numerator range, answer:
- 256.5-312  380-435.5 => 1.63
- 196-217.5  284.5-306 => 0.73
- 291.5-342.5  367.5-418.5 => 1.16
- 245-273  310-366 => 1.14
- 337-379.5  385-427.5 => 1.21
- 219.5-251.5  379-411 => 1.09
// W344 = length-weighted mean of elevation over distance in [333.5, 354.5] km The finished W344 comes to 4.82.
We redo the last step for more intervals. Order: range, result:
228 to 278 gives 4.57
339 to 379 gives 5.02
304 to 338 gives 5.4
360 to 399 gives 5.57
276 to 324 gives 4.23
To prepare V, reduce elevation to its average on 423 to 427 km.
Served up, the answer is 6.92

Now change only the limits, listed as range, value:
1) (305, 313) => 5.31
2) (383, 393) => 5.69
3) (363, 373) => 5.43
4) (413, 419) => 6.18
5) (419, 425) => 6.66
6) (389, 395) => 5.81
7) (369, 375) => 5.72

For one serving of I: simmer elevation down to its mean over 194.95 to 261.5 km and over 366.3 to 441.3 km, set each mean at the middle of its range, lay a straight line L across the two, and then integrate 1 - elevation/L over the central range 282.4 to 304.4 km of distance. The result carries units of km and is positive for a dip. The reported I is 7.53 km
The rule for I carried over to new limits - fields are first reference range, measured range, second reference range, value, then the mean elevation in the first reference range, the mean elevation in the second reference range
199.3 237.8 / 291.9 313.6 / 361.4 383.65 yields 3.0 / 5.39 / 5.52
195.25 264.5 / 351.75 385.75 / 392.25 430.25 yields 4.1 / 5.23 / 6.22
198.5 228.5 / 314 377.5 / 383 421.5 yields 6.8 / 5.38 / 5.95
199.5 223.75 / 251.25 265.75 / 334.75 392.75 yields 1.7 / 5.4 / 5.19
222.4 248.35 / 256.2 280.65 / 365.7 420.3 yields 8.7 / 5.35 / 5.85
